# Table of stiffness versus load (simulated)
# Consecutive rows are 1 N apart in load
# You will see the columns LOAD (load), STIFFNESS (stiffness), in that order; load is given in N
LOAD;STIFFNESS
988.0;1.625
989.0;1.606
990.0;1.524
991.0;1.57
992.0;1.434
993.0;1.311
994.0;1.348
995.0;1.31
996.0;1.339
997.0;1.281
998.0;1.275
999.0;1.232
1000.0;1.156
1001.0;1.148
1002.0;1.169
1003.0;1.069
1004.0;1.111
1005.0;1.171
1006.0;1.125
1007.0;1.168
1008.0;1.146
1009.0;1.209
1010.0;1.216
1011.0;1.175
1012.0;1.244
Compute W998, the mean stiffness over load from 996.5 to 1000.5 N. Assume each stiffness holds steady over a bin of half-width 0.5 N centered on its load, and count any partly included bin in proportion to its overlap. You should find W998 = 1.24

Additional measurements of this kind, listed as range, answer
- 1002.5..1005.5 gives 1.12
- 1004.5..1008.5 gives 1.15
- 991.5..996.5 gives 1.35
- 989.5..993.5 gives 1.46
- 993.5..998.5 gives 1.31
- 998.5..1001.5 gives 1.18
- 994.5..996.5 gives 1.32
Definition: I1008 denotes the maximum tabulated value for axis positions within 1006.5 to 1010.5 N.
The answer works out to 1.216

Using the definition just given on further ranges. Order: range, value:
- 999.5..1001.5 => 1.156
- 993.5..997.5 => 1.348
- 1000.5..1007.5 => 1.171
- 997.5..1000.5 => 1.275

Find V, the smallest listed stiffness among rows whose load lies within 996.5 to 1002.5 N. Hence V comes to 1.148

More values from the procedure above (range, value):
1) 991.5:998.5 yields 1.275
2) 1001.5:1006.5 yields 1.069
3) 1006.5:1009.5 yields 1.146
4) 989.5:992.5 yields 1.434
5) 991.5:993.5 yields 1.311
